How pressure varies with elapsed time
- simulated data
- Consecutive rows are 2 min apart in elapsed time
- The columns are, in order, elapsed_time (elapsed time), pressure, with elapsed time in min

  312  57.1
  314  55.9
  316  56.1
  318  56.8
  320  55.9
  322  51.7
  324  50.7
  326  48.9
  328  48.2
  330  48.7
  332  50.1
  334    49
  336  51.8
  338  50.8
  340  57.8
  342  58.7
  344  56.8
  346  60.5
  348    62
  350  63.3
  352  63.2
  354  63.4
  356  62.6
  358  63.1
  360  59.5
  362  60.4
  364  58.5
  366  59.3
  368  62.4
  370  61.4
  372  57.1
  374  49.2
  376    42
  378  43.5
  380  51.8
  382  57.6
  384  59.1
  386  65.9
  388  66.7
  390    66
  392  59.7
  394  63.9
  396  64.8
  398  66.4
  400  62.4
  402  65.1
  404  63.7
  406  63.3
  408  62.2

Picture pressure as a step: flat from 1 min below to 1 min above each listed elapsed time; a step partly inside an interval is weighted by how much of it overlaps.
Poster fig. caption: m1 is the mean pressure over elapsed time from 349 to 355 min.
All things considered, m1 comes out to 63.3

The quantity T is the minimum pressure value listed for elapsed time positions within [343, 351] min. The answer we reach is 56.8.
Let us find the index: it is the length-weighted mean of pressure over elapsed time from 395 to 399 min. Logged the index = 65.6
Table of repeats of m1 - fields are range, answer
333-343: 53.6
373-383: 48.8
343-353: 61.2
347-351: 62.6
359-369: 60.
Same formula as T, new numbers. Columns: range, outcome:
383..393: 59.1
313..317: 55.9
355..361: 59.5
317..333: 48.2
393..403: 62.4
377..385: 43.5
